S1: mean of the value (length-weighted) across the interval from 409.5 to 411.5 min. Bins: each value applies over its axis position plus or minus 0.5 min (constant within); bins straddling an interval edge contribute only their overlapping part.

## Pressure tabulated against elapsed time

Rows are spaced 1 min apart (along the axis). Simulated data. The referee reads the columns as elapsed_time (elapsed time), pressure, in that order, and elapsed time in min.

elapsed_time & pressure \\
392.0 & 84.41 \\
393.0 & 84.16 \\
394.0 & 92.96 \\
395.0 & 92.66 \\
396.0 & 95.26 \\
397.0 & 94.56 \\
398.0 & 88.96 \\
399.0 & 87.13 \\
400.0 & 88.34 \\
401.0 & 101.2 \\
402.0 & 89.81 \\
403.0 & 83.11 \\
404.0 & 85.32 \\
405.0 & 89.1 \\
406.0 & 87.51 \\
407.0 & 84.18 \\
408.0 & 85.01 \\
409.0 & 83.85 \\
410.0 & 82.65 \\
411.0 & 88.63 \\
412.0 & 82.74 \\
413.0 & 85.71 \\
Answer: 85.6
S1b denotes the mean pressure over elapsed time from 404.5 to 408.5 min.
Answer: 86.4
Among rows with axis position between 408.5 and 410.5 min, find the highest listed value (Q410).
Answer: 83.85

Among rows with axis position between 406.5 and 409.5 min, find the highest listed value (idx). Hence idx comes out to 85.01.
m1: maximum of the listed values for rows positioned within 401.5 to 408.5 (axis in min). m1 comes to 89.81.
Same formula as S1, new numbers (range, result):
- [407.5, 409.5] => 84.4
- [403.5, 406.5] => 87.3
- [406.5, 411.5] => 84.9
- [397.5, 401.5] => 91.4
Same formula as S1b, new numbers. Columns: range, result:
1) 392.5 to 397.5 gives 91.9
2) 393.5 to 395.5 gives 92.8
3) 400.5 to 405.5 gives 89.7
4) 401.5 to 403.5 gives 86.5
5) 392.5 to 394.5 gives 88.6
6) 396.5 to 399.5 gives 90.2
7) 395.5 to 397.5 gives 94.9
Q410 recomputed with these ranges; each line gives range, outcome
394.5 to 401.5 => 101.2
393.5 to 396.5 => 95.26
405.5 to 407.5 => 87.51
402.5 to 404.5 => 85.32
